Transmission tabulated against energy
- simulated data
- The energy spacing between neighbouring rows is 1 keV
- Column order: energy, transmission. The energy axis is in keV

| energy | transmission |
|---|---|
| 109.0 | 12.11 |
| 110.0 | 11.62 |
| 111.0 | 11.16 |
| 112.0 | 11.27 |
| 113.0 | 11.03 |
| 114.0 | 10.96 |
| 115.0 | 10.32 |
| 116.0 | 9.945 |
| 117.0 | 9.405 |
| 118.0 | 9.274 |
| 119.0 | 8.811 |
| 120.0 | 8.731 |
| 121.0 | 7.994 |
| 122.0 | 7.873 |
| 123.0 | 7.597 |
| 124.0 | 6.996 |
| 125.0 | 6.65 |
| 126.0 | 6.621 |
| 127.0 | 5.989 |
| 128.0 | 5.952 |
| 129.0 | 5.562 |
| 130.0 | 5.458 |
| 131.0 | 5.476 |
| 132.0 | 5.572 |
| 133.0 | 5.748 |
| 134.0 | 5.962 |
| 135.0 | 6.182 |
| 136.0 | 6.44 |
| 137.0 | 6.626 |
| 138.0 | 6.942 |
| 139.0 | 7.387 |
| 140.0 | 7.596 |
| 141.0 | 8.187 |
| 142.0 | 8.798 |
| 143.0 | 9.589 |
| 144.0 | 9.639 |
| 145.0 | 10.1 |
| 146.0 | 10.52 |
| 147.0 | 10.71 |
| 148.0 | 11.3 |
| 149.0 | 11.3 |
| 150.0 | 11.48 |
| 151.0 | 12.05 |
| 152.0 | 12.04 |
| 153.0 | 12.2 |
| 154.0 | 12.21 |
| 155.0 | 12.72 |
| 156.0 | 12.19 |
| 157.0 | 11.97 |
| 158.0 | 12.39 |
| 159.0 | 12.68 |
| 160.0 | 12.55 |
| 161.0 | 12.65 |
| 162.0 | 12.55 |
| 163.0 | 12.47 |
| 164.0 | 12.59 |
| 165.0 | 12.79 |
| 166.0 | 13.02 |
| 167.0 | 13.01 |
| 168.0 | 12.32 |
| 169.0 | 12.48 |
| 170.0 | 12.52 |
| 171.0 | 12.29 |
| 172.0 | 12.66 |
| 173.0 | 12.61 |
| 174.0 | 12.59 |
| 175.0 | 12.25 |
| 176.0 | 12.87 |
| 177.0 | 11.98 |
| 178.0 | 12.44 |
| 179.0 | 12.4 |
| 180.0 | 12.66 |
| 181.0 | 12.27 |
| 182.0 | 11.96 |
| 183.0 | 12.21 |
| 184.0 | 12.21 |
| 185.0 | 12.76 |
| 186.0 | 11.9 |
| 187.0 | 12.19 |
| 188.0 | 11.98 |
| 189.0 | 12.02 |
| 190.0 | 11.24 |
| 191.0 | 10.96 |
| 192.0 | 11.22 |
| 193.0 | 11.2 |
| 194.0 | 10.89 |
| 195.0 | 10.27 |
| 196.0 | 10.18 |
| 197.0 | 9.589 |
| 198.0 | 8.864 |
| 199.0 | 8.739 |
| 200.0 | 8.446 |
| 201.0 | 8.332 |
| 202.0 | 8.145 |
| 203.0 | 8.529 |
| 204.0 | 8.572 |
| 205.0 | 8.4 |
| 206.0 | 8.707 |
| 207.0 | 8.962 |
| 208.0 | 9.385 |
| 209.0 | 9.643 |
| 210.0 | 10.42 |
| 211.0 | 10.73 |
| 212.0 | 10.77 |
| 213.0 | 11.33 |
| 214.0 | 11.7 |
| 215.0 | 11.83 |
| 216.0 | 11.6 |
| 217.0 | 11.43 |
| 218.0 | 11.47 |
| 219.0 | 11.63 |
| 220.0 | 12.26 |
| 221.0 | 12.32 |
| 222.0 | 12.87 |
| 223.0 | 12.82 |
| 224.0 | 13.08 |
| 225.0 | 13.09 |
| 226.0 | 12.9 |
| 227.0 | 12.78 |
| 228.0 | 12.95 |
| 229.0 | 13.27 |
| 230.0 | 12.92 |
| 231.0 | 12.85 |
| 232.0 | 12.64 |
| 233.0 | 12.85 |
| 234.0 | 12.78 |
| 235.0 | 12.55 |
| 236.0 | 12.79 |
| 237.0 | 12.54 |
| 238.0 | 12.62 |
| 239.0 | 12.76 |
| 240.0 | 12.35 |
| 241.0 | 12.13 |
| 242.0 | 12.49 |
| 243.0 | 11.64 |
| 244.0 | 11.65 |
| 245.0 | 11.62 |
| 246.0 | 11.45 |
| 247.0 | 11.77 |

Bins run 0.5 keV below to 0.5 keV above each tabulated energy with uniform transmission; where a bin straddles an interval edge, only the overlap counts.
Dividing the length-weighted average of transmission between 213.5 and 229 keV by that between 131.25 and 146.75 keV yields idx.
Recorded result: 1.60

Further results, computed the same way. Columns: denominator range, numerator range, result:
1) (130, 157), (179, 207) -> 1.15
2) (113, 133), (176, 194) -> 1.56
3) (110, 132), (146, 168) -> 1.48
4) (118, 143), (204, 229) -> 1.63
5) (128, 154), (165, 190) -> 1.45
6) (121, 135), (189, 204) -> 1.55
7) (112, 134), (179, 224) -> 1.40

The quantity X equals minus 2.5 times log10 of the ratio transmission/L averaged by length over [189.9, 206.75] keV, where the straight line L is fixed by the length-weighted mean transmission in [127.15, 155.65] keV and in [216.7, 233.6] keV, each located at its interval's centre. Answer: 0.19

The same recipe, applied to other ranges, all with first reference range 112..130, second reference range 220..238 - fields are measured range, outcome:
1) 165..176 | -0.22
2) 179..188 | -0.13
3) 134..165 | -0.11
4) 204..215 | 0.19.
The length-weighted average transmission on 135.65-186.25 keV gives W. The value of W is 11.5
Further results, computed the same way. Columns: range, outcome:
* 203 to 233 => 11.5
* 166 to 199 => 11.8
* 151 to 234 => 11.6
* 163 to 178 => 12.6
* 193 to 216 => 9.73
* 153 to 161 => 12.4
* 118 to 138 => 6.72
